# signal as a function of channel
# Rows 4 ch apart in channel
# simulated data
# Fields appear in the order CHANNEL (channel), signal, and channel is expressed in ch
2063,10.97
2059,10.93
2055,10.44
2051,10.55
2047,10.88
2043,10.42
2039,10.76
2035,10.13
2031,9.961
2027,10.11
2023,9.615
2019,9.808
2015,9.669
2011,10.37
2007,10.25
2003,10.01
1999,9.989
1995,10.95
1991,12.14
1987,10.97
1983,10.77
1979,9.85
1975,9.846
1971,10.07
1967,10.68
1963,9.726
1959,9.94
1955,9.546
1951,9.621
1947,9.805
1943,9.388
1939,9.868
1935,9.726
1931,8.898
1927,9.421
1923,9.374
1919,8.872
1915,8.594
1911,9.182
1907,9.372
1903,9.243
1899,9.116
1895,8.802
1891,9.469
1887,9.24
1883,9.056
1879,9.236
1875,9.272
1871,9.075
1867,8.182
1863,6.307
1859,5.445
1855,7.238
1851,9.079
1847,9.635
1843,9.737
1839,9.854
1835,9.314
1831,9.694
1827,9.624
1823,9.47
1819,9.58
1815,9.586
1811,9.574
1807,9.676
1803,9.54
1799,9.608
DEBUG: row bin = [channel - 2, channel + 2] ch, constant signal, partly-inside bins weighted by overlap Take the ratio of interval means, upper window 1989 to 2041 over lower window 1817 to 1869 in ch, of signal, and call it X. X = 1.18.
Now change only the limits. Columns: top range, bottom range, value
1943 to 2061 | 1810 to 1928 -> 1.14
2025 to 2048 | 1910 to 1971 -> 1.09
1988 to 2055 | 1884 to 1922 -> 1.14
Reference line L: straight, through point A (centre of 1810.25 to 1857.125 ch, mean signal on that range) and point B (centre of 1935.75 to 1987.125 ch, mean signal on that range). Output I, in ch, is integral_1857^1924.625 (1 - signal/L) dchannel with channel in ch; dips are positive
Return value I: 6.6 ch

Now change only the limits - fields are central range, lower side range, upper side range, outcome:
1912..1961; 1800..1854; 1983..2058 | 3.0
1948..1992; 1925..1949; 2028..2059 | -1.9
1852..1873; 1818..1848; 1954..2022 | 5.2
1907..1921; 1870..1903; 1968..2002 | 0.9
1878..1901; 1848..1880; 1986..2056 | -2.1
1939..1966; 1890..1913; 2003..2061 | -0.3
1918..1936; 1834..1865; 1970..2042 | 0.1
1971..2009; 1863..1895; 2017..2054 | -2.5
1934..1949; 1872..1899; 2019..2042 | -0.3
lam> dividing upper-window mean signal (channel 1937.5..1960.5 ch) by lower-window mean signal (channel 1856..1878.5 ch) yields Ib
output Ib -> 1.3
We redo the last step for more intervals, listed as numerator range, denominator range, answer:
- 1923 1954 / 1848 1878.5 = 1.20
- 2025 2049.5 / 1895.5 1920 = 1.15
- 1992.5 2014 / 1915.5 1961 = 1.09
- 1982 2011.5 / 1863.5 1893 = 1.20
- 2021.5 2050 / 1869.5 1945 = 1.12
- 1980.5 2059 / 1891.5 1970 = 1.10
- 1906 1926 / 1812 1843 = 0.95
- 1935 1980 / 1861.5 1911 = 1.11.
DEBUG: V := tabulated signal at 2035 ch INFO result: 10.13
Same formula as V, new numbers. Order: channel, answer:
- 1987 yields 10.97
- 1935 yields 9.726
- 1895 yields 8.802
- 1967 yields 10.68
